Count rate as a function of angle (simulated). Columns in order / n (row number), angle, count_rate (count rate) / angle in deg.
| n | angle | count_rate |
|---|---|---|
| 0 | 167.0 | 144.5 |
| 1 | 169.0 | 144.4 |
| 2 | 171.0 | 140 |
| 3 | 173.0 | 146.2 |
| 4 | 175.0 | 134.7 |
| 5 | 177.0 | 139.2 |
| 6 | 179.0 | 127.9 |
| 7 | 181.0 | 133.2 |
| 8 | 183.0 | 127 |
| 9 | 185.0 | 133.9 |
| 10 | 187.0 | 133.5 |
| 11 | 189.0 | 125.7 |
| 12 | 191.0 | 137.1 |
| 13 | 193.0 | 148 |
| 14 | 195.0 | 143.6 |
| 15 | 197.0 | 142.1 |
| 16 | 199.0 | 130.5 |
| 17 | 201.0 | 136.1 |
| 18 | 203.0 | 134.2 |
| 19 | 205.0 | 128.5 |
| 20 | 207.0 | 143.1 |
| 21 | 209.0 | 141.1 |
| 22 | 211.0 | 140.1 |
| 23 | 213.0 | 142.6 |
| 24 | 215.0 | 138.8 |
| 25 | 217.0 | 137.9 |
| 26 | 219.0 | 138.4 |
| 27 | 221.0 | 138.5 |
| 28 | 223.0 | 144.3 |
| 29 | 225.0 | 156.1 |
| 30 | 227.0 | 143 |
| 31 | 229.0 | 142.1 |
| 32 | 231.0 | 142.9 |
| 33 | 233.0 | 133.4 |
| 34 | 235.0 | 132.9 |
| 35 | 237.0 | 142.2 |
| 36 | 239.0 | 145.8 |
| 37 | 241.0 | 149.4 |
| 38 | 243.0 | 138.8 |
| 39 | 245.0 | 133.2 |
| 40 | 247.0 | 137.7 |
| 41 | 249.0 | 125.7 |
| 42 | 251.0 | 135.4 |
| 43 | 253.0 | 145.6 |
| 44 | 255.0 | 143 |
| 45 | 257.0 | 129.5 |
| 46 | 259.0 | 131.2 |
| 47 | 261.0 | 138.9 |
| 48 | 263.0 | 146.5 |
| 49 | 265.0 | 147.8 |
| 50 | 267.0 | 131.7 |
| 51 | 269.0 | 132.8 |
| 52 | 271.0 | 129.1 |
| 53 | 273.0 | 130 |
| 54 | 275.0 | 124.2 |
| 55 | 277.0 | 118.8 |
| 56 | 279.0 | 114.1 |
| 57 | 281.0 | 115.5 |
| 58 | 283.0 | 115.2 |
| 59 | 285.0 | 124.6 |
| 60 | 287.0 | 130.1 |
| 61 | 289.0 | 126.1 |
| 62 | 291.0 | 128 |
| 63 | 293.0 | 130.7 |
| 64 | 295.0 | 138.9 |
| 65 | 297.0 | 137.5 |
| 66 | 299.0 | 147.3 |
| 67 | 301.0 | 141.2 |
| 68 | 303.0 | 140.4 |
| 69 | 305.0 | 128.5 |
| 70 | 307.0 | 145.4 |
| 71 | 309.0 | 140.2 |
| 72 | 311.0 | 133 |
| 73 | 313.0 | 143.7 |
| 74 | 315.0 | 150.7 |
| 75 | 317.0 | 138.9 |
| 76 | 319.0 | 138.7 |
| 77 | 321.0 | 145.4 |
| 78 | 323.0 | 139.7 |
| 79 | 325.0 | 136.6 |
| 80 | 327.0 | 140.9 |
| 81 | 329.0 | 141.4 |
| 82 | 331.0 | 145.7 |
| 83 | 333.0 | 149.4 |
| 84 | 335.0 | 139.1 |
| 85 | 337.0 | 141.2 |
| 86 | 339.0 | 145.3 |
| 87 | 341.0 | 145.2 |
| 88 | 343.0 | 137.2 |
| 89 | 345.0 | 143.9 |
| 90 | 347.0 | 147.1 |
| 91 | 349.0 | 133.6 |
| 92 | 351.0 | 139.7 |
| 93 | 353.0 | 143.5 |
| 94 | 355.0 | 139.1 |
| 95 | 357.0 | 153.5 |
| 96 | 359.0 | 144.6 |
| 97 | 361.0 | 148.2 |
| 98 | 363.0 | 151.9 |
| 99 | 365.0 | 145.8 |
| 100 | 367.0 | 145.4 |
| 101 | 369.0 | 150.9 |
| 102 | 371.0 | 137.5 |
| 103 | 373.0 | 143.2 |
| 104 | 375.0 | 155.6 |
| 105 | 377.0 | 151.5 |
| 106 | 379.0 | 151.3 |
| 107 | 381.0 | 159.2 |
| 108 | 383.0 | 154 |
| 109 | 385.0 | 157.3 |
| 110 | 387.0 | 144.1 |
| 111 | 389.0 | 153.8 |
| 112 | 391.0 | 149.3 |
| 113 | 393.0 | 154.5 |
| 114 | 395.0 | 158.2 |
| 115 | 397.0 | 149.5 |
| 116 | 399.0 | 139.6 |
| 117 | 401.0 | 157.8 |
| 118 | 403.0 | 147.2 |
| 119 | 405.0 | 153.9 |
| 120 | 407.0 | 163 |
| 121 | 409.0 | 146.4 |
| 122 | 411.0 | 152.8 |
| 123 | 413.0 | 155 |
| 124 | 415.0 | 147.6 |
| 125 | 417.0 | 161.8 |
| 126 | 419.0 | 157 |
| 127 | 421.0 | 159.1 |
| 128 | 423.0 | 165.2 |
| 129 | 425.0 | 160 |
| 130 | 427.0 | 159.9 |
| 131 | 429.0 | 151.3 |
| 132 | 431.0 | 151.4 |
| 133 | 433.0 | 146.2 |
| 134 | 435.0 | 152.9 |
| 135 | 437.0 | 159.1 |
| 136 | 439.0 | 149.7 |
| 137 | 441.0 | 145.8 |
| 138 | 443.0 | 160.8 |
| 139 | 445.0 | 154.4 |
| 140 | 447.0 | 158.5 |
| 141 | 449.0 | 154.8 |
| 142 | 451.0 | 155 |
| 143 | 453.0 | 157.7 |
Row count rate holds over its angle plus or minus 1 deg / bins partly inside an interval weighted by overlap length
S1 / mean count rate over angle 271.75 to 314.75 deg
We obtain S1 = 131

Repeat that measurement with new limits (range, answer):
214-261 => 139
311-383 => 145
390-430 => 154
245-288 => 131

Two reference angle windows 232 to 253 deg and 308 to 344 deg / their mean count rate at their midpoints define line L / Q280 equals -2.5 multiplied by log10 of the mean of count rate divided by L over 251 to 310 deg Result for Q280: 0.05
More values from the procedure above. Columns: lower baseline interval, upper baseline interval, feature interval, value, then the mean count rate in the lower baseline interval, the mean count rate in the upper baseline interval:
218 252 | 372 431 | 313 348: 0.04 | 140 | 154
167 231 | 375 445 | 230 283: 0.07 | 139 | 154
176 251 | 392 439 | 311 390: 0.03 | 138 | 154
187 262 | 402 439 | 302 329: 0.05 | 139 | 155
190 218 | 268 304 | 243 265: -0.04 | 139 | 129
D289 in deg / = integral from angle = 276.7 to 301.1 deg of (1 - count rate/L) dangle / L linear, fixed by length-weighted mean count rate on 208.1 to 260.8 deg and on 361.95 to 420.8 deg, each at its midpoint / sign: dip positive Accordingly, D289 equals 2.67 deg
